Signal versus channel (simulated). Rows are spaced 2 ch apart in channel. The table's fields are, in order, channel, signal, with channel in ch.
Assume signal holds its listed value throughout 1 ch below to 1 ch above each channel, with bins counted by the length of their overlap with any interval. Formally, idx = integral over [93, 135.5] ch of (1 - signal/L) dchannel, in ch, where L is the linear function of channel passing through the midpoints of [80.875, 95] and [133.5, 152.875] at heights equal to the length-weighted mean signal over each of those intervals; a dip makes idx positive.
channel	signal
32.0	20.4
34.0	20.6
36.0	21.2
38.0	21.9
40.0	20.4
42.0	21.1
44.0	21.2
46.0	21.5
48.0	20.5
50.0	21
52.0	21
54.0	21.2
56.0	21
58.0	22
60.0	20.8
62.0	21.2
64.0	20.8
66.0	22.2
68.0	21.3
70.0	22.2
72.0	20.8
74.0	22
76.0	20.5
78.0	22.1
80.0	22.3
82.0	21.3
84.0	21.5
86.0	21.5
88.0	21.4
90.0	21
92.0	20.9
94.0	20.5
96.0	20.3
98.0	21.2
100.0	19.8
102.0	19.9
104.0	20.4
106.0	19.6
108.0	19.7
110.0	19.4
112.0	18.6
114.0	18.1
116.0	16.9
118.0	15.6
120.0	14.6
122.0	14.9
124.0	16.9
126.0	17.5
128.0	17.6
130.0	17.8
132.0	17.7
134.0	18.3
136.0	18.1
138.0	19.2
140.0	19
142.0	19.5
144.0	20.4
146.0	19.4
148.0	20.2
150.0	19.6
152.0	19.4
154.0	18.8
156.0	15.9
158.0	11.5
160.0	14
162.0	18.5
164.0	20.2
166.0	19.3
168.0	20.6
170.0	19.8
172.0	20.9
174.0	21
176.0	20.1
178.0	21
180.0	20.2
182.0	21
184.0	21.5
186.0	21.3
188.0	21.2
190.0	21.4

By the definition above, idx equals 4.1 ch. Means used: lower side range 21.2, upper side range 19.3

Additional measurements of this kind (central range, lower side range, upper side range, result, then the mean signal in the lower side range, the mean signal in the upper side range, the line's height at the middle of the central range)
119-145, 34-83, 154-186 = 2.7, 21.3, 19.1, 19.8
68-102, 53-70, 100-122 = -2.3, 21.4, 18.2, 19.9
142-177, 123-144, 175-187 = 1.5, 18.3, 20.9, 19.7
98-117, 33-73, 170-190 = 1.6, 21.2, 20.9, 21.1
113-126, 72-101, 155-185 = 2.6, 21.2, 19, 20.3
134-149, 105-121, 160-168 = -0.8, 17.8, 18.8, 18.4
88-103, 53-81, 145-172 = -0.1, 21.5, 18.3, 20.5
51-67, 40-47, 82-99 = -0.1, 21.1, 21.1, 21.1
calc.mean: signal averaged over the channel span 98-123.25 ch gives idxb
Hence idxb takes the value 18.2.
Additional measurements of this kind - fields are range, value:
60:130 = 19.8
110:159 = 17.8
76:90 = 21.6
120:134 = 17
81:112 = 20.5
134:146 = 19.2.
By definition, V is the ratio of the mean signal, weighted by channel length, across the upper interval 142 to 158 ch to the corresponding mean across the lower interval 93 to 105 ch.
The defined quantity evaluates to 0.9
